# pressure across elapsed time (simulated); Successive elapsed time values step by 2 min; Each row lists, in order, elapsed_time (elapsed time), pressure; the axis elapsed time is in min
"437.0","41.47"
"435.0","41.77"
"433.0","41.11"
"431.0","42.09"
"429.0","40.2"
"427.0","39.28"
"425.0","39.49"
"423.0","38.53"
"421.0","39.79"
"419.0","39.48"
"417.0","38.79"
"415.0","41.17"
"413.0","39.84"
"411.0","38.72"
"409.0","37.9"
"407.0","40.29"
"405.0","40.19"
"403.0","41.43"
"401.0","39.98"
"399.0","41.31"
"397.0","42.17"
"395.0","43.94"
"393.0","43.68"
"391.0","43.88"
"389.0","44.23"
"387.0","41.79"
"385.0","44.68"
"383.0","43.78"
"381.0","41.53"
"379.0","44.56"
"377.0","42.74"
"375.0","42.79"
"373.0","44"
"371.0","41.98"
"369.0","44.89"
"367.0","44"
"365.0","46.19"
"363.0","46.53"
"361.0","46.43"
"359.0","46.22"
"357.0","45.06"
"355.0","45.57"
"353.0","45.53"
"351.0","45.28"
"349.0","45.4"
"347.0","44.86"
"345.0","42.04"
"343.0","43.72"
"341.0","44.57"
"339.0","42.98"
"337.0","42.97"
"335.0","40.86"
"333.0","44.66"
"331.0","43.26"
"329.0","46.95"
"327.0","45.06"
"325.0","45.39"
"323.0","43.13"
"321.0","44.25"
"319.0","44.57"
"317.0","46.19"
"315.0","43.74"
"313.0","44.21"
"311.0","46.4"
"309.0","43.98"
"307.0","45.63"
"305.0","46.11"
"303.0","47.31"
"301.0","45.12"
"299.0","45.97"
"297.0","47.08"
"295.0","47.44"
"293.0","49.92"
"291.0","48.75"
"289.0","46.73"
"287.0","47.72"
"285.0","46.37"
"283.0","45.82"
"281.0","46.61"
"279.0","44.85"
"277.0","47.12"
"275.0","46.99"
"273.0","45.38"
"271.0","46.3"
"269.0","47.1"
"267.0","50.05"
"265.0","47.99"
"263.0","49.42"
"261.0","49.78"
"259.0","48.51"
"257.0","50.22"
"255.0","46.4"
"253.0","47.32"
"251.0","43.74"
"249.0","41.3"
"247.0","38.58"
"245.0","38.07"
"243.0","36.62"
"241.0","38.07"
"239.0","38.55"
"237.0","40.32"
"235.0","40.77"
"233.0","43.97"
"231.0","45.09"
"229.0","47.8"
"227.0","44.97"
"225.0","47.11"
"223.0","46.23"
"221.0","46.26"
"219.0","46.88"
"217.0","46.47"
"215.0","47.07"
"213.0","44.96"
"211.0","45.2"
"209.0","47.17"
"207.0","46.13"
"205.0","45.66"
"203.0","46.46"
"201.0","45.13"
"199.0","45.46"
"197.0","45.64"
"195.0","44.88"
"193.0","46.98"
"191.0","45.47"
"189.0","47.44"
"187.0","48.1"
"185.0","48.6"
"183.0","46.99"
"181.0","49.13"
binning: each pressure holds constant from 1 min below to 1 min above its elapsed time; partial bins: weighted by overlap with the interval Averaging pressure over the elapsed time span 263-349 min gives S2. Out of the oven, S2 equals 45.7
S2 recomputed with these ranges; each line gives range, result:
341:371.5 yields 45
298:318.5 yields 45.4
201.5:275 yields 45.1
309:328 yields 44.7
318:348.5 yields 44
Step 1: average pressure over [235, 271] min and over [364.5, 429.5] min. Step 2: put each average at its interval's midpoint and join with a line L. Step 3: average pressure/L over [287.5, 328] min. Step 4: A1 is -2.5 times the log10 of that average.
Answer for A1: -0.06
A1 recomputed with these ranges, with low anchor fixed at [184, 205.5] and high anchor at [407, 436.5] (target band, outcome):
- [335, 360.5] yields -0.06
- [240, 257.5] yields 0.07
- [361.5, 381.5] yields -0.07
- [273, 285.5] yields -0.05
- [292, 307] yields -0.08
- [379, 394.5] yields -0.07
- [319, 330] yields -0.06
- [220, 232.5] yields -0.02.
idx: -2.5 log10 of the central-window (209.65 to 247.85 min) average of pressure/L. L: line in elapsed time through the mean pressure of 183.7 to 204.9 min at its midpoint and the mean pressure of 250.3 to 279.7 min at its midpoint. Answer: 0.09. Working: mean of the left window 46.4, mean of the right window 47.5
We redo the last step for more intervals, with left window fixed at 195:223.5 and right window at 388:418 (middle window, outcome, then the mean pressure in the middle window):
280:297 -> -0.08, 47.4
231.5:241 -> 0.11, 40.8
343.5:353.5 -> -0.05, 44.5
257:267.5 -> -0.10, 49.2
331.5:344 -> -0.01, 43.3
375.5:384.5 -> -0.04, 43.2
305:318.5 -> -0.04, 45.1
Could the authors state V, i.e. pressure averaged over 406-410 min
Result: 39.1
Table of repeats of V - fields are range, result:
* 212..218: 46.2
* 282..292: 47.1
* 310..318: 45.1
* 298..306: 46.1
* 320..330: 45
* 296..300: 46.5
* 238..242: 38.3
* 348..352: 45.3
